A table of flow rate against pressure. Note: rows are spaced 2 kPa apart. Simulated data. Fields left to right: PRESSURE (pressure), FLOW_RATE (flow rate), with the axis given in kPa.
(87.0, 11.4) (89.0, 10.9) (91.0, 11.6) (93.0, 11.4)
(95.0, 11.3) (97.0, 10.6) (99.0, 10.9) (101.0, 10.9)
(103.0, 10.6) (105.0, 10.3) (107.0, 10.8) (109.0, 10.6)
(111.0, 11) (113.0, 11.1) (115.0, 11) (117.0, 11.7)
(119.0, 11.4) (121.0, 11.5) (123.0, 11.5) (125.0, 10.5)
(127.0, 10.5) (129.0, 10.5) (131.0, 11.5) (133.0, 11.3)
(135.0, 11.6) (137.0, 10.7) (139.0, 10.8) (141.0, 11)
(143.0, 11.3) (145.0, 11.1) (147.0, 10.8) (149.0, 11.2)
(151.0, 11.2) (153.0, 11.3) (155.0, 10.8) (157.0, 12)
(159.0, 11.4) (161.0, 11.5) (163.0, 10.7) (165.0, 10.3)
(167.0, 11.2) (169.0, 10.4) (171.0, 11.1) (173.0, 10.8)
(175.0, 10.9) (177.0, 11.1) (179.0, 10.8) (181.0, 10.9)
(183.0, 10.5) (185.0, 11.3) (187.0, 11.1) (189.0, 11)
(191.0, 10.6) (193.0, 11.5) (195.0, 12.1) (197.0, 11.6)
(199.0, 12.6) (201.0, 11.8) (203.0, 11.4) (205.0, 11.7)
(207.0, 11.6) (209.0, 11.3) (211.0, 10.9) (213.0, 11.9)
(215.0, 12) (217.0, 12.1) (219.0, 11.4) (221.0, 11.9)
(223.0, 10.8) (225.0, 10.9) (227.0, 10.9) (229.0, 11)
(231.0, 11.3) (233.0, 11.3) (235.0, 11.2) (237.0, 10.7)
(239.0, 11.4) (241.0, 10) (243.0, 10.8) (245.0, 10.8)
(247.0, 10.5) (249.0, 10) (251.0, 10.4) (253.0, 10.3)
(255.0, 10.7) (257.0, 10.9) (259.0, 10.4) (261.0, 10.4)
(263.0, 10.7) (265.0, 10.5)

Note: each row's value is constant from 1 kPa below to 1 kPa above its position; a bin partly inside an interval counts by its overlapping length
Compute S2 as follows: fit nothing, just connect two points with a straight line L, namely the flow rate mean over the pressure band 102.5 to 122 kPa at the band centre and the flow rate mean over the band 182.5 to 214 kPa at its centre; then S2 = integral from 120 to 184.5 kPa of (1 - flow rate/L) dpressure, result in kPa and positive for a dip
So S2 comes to 1.1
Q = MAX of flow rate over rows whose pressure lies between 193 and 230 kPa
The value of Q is 12.6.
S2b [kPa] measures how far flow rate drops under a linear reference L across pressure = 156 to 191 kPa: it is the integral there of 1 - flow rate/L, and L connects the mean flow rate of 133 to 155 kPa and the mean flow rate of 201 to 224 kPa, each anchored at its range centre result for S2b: 0.9 kPa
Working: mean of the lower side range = 11.1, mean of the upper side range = 11.6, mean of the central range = 11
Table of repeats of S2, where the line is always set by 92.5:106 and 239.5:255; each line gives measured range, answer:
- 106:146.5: -1.13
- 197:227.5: -2.94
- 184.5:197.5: -0.87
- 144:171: -0.97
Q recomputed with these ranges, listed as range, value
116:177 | 12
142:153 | 11.3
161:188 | 11.5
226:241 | 11.4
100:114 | 11.1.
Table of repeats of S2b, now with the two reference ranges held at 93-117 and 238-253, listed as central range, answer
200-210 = -0.86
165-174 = -0.07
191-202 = -1.18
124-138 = -0.16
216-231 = -0.98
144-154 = -0.32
